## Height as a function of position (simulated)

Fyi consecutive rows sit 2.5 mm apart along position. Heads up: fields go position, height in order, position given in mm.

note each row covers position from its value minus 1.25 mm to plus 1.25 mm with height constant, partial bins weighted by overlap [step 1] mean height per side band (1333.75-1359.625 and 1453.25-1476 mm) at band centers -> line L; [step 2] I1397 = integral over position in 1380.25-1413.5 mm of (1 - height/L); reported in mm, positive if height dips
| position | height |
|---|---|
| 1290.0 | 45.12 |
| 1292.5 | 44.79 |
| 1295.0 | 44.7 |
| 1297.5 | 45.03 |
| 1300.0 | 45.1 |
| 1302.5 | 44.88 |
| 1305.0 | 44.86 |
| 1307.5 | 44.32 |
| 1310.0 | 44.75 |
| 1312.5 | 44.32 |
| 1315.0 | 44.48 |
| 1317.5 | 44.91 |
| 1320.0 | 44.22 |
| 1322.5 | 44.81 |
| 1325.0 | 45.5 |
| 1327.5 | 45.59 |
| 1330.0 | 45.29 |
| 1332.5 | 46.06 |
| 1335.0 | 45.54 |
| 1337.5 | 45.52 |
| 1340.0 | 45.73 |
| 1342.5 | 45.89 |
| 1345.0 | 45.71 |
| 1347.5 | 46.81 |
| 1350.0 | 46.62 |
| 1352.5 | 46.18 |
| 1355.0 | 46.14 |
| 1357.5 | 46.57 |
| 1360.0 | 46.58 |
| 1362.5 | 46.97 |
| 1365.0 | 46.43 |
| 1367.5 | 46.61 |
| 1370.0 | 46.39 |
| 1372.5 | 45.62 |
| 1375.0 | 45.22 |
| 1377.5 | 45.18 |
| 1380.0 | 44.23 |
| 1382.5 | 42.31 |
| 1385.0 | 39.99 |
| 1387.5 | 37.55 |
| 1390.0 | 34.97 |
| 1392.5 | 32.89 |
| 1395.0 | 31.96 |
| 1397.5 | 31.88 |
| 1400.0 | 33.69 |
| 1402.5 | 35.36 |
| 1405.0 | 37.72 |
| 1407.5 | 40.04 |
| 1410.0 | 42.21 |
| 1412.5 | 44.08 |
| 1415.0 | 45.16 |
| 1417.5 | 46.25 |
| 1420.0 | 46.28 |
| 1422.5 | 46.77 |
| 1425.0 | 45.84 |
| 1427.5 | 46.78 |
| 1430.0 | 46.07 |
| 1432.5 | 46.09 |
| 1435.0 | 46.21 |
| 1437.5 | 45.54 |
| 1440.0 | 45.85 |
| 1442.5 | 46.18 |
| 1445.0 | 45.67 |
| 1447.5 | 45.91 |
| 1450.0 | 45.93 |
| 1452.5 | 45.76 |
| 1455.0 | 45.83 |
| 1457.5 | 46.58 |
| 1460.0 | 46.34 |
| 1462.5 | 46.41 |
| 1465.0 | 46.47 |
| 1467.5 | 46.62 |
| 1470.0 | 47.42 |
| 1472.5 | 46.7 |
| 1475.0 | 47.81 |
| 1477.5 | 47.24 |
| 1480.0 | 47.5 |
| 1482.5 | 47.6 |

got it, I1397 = 6.38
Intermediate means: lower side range 46.1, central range 37.4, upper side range 46.7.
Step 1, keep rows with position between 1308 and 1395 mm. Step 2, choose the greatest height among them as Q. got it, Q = 46.97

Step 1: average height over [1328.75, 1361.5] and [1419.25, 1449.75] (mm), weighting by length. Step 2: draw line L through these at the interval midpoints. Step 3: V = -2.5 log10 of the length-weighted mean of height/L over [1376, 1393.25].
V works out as 0.16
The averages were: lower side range 46.1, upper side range 46.1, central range 39.9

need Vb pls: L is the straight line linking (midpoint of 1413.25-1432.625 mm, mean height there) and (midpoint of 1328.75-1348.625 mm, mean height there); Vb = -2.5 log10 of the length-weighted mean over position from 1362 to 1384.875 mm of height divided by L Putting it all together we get 0.02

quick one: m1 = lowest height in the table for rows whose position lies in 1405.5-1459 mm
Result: 40.04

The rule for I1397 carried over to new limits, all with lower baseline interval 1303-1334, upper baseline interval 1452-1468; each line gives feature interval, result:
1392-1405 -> 3.44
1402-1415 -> 1.46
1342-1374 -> -0.73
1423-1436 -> -0.06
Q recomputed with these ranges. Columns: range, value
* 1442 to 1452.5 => 46.18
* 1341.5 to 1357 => 46.81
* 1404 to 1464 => 46.78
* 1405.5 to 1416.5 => 45.16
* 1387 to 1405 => 37.72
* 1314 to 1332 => 45.59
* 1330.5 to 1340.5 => 46.06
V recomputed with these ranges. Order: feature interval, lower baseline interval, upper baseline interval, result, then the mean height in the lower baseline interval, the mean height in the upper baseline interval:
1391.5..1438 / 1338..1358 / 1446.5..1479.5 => 0.119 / 46.2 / 46.6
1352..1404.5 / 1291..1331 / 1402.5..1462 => 0.088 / 44.8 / 45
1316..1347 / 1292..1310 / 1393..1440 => -0.033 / 44.8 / 42.1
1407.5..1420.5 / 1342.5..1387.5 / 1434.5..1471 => 0.037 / 45.3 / 46.2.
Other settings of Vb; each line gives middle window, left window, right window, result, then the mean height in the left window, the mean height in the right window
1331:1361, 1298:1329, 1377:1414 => -0.097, 44.8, 38.2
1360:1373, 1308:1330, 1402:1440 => -0.045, 44.8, 44.3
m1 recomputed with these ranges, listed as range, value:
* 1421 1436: 45.84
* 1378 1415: 31.88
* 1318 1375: 44.22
